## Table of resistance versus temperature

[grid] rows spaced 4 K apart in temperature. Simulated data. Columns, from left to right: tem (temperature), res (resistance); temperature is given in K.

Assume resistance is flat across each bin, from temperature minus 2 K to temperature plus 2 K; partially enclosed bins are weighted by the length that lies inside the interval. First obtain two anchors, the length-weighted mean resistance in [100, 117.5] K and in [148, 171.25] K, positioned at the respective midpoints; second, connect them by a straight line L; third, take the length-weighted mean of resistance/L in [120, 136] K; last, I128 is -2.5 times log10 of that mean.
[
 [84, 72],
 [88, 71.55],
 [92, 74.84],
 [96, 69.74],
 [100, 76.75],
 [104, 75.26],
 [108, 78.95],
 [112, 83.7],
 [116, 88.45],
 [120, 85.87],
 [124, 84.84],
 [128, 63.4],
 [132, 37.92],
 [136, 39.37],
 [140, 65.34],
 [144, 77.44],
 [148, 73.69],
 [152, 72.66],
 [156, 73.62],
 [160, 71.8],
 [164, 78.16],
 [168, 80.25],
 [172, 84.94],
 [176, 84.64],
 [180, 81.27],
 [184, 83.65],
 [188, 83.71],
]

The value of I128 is 0.26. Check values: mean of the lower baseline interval 80.8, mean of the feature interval 62.2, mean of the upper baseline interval 75.7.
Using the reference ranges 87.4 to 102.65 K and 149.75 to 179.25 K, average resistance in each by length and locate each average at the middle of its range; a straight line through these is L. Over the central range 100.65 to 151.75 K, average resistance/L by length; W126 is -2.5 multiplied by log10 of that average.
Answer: 0.06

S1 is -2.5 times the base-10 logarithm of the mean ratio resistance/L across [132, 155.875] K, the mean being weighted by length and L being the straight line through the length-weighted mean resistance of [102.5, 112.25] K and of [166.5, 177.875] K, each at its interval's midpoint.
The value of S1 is 0.262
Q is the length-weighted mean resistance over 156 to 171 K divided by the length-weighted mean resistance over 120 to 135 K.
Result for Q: 1.21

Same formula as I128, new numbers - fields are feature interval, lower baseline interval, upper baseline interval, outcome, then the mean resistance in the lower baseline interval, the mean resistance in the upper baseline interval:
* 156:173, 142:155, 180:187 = 0.01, 74.5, 83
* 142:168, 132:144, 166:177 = -0.10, 54.1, 83.2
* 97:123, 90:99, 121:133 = -0.17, 72.8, 66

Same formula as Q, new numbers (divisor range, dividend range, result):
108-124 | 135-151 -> 0.78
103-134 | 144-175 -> 1.03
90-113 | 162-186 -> 1.08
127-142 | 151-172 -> 1.51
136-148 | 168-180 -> 1.26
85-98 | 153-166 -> 1.03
